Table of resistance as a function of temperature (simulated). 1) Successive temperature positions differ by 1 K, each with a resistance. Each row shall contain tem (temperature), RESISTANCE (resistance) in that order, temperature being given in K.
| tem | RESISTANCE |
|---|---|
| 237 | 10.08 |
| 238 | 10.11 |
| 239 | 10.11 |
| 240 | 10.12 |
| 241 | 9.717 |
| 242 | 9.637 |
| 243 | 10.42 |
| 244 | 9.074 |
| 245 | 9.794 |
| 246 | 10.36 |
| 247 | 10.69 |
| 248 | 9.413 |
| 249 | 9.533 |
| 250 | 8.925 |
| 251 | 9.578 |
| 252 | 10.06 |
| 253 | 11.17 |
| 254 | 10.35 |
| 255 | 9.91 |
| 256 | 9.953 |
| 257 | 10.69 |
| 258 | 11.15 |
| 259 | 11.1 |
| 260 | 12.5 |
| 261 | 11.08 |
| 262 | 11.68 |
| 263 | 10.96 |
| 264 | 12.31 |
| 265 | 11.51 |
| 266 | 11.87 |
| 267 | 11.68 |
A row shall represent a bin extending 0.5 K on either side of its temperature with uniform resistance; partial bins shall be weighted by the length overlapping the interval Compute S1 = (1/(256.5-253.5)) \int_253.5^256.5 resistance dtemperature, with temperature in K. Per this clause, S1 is 10.1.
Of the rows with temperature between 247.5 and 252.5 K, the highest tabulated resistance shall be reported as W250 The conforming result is 10.06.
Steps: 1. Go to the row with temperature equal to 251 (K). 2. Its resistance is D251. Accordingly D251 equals 9.578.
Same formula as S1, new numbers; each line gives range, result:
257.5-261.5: 11.5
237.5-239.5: 10.1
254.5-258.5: 10.4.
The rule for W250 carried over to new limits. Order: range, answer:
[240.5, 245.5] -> 10.42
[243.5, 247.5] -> 10.69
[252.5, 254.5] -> 11.17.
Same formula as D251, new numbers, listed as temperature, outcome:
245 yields 9.794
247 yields 10.69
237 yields 10.08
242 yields 9.637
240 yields 10.12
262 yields 11.68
